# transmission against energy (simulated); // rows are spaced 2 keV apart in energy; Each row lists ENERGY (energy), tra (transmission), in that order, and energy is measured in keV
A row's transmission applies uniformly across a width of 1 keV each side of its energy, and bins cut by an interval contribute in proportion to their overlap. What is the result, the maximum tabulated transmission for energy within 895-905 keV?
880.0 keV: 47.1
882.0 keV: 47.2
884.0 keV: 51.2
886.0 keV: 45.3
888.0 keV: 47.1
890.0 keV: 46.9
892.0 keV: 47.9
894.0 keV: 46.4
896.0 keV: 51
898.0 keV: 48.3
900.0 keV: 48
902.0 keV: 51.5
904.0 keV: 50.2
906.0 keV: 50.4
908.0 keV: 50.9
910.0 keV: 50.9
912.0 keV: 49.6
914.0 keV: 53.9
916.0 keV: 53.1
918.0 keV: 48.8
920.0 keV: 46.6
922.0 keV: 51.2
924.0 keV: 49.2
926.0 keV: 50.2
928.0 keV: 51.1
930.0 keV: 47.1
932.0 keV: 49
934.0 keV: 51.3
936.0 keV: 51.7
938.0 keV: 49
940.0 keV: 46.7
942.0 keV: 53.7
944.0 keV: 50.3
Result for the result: 51.5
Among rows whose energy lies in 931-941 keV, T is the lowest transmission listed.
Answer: 46.7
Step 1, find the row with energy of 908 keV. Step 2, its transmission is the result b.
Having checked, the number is 50.9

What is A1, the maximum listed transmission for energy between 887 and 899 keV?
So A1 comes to 51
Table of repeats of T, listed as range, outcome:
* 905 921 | 46.6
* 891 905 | 46.4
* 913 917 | 53.1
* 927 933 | 47.1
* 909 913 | 49.6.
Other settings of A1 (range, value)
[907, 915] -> 53.9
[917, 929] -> 51.2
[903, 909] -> 50.9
